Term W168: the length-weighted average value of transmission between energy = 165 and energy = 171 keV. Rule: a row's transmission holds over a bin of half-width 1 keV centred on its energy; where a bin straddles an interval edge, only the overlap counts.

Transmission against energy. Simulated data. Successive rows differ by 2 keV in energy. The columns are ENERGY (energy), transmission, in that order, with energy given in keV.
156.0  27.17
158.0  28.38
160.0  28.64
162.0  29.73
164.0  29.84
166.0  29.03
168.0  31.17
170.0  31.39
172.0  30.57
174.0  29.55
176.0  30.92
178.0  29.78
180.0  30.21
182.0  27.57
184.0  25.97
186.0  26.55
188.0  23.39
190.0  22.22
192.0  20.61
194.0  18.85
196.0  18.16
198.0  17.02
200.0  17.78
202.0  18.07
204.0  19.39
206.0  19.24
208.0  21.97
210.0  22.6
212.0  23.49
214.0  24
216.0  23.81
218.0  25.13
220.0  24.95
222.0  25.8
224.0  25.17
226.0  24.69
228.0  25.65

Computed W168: 30.5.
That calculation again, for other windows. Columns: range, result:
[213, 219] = 24.3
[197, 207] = 18.3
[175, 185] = 28.9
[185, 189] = 25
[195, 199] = 17.6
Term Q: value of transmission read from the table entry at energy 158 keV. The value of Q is 28.38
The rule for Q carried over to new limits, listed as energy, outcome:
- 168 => 31.17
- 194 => 18.85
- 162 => 29.73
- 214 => 24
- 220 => 24.95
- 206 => 19.24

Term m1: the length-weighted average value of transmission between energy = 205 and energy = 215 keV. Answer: 22.3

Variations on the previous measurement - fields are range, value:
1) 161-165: 29.8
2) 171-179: 30.2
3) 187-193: 22.1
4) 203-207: 19.3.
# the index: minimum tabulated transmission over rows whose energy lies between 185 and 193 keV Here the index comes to 20.61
